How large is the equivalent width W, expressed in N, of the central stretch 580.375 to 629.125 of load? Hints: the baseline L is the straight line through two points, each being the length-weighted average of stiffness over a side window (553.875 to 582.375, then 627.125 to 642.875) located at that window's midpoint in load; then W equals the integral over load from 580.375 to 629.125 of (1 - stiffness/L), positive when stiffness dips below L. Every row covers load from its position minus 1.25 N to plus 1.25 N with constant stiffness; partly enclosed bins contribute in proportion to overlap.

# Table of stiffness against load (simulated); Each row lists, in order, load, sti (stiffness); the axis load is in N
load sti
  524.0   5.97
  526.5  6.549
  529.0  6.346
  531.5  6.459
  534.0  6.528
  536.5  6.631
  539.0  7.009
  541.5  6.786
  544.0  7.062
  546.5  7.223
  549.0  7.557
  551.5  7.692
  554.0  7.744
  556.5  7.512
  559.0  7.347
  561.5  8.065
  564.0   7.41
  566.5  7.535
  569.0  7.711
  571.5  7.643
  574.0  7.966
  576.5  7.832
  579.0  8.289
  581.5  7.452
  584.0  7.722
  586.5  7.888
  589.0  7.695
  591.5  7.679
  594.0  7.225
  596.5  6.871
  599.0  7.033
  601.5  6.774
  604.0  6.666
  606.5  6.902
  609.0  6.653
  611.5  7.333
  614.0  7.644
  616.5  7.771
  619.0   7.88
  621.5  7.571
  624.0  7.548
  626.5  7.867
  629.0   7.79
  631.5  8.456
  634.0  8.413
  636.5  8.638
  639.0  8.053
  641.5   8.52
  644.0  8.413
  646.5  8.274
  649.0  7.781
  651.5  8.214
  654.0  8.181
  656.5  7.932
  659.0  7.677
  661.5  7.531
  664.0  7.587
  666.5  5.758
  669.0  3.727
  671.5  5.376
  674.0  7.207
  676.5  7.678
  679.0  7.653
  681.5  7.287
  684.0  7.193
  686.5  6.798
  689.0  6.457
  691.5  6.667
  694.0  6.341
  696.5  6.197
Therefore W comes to 3.9 N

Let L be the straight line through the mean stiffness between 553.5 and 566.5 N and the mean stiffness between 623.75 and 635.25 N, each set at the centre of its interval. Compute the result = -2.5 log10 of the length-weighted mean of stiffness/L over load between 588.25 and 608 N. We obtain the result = 0.11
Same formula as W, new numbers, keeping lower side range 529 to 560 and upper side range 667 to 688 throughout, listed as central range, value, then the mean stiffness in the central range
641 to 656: -3.4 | 8.2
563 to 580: -1.9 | 7.77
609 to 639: -4.7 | 7.86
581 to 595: -1.4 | 7.63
